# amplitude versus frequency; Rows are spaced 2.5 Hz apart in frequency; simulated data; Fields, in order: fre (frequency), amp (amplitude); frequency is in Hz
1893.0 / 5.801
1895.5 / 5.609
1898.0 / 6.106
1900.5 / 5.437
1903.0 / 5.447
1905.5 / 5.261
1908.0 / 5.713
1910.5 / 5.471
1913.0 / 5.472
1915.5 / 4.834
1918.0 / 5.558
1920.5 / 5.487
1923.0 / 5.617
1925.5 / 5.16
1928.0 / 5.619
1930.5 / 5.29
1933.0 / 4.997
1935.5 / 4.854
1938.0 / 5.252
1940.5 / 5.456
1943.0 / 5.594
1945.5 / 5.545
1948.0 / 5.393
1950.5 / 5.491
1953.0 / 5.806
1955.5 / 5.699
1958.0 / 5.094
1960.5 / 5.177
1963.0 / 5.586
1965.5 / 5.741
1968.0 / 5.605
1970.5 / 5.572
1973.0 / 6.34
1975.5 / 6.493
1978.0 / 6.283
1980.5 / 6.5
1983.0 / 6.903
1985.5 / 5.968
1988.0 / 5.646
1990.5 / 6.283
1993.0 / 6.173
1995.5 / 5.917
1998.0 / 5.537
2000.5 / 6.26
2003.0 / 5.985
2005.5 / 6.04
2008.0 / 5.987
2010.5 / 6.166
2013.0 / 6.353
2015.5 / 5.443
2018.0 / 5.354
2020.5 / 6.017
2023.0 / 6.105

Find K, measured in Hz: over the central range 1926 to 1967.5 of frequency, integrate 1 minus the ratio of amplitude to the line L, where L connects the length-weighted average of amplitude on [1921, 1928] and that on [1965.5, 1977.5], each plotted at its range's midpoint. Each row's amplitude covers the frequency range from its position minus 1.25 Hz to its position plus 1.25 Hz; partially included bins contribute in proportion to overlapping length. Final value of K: 2.1 Hz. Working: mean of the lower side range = 5.44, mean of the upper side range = 5.99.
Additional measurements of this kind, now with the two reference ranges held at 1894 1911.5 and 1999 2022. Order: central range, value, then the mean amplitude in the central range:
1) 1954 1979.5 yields 0.2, 5.77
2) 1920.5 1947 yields 1.6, 5.35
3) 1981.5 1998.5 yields -0.6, 6.09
